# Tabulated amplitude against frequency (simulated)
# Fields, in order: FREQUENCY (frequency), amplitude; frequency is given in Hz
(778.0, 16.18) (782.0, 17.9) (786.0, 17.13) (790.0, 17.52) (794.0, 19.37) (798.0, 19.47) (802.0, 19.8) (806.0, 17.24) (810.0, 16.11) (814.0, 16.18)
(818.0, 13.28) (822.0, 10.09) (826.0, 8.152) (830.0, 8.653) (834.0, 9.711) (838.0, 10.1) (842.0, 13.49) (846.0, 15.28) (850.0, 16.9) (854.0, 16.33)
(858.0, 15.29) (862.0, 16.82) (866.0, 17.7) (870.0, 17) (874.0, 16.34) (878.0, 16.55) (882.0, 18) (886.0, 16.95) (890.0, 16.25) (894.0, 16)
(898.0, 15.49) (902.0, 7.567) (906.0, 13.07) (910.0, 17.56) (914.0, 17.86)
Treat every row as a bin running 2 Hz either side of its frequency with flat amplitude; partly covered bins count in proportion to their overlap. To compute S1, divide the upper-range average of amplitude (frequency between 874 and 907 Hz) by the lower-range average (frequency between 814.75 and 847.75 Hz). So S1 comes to 1.34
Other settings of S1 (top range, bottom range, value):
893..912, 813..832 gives 1.26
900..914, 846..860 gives 0.84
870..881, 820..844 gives 1.66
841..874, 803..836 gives 1.28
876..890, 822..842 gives 1.76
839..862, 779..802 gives 0.84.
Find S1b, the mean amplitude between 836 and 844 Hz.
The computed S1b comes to 11.8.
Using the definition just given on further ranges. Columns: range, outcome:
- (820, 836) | 9.15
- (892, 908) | 13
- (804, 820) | 15.7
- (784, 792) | 17.3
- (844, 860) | 15.9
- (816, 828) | 10.5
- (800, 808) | 18.5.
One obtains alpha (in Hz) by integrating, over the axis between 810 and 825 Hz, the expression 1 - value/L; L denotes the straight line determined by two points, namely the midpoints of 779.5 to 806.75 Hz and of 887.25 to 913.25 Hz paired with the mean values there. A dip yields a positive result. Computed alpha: 3.7 Hz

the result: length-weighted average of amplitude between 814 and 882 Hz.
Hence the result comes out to 14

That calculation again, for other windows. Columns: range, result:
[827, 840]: 9.39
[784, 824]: 16.6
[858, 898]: 16.7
